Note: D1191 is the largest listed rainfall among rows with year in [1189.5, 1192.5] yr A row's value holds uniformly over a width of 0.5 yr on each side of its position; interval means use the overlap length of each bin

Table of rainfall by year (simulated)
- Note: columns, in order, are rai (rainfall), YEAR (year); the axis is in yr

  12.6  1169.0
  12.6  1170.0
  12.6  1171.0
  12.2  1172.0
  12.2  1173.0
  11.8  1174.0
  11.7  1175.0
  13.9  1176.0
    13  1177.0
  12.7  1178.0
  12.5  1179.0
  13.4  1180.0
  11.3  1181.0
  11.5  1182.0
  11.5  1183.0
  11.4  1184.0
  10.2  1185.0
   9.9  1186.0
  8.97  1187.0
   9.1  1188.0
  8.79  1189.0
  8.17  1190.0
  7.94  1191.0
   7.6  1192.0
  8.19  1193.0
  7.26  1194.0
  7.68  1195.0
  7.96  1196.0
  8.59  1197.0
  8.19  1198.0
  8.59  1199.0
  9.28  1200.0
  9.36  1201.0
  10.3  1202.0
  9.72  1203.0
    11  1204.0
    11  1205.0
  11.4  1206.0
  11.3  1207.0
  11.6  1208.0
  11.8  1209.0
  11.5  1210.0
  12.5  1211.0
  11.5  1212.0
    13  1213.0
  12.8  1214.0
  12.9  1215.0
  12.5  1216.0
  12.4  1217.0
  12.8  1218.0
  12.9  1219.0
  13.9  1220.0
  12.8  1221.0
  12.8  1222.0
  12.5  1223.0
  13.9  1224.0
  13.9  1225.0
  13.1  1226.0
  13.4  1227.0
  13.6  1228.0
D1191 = 8.17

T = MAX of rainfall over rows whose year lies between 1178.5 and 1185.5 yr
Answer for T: 13.4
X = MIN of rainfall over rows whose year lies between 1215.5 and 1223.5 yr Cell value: 12.4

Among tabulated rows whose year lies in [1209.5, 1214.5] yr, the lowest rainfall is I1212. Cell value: 11.5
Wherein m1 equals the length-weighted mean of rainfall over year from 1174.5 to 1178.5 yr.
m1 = 12.8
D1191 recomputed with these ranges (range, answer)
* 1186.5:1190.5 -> 9.1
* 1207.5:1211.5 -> 12.5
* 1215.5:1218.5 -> 12.8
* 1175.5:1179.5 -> 13.9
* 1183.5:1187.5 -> 11.4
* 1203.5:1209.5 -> 11.8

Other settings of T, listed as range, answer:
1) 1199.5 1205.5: 11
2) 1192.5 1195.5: 8.19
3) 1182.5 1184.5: 11.5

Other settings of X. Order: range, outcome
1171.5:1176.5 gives 11.7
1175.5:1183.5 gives 11.3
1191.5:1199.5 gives 7.26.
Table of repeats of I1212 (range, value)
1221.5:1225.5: 12.5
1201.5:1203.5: 9.72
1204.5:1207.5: 11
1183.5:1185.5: 10.2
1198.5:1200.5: 8.59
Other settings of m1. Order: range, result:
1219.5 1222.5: 13.2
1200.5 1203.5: 9.79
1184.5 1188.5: 9.54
